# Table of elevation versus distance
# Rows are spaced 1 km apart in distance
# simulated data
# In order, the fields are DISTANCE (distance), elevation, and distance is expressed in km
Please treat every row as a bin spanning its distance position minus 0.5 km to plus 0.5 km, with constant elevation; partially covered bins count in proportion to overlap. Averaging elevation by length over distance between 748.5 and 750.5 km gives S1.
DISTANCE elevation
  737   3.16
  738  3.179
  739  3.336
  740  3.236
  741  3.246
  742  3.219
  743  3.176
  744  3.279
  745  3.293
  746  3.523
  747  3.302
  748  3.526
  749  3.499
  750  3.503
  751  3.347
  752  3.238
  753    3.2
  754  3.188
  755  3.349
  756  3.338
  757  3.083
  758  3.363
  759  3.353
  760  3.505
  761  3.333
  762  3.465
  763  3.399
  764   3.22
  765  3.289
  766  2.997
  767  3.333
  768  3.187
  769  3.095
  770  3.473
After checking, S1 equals 3.5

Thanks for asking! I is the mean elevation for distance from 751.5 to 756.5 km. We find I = 3.26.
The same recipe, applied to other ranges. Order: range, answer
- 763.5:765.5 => 3.25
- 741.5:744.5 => 3.22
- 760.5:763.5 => 3.4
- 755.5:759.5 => 3.28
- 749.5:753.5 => 3.32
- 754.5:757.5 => 3.26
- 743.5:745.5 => 3.29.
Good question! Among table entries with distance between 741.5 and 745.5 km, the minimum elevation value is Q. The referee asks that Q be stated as 3.176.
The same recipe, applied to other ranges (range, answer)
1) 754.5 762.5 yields 3.083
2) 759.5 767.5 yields 2.997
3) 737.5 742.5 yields 3.179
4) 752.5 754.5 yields 3.188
